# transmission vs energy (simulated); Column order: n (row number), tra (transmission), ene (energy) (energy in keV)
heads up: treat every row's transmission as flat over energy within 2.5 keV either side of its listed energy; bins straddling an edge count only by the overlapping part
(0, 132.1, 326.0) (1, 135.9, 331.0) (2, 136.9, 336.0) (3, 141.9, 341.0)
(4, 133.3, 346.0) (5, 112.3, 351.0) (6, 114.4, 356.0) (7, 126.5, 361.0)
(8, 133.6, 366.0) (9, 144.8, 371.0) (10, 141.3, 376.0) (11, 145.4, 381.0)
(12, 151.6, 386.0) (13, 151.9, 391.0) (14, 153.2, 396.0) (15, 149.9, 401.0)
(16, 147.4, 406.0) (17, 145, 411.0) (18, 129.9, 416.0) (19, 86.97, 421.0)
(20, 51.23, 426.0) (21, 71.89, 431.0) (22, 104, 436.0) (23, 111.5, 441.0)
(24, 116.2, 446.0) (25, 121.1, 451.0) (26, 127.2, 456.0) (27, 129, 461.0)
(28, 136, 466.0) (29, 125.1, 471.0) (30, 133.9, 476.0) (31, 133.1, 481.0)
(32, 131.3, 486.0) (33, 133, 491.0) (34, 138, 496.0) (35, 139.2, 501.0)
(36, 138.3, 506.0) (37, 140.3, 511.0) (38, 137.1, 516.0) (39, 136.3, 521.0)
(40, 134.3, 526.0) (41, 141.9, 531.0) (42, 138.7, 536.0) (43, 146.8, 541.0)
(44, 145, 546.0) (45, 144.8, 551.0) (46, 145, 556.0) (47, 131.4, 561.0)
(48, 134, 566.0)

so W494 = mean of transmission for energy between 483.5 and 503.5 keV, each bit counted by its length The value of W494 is 135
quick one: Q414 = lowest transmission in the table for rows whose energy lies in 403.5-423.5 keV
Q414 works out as 86.97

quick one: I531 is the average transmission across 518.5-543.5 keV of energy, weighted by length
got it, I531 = 140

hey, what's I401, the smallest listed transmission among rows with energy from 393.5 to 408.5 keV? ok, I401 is 147.4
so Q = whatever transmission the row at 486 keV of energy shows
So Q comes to 131.3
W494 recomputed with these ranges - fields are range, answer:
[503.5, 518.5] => 139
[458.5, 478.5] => 131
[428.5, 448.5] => 101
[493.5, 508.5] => 138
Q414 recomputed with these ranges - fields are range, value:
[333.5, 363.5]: 112.3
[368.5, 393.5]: 141.3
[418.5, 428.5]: 51.23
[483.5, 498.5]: 131.3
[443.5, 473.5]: 116.2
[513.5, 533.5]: 134.3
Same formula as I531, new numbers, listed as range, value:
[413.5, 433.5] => 85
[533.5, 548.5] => 144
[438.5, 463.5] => 121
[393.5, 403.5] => 152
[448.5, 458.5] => 124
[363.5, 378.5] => 140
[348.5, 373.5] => 126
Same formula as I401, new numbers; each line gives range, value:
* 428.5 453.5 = 71.89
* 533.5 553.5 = 138.7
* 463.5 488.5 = 125.1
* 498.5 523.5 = 136.3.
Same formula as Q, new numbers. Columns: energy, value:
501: 139.2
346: 133.3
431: 71.89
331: 135.9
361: 126.5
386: 151.6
